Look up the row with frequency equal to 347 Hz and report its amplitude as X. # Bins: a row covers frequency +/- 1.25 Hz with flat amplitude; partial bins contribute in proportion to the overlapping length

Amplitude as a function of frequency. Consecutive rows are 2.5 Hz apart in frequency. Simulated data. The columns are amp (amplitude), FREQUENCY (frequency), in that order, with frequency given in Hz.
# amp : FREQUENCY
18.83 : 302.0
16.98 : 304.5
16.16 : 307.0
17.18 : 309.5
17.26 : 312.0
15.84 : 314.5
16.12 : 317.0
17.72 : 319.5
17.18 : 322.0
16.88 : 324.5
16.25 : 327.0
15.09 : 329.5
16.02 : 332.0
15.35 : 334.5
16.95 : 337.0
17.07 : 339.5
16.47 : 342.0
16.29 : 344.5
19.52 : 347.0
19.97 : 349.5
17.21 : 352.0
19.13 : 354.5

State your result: 19.52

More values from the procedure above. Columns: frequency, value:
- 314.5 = 15.84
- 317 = 16.12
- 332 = 16.02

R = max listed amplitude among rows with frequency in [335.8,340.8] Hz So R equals 17.07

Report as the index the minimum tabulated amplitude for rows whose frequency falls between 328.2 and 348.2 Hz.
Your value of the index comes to 15.09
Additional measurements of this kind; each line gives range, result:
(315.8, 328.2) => 16.12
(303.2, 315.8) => 15.84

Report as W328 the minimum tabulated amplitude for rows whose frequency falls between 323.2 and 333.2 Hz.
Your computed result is 15.09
